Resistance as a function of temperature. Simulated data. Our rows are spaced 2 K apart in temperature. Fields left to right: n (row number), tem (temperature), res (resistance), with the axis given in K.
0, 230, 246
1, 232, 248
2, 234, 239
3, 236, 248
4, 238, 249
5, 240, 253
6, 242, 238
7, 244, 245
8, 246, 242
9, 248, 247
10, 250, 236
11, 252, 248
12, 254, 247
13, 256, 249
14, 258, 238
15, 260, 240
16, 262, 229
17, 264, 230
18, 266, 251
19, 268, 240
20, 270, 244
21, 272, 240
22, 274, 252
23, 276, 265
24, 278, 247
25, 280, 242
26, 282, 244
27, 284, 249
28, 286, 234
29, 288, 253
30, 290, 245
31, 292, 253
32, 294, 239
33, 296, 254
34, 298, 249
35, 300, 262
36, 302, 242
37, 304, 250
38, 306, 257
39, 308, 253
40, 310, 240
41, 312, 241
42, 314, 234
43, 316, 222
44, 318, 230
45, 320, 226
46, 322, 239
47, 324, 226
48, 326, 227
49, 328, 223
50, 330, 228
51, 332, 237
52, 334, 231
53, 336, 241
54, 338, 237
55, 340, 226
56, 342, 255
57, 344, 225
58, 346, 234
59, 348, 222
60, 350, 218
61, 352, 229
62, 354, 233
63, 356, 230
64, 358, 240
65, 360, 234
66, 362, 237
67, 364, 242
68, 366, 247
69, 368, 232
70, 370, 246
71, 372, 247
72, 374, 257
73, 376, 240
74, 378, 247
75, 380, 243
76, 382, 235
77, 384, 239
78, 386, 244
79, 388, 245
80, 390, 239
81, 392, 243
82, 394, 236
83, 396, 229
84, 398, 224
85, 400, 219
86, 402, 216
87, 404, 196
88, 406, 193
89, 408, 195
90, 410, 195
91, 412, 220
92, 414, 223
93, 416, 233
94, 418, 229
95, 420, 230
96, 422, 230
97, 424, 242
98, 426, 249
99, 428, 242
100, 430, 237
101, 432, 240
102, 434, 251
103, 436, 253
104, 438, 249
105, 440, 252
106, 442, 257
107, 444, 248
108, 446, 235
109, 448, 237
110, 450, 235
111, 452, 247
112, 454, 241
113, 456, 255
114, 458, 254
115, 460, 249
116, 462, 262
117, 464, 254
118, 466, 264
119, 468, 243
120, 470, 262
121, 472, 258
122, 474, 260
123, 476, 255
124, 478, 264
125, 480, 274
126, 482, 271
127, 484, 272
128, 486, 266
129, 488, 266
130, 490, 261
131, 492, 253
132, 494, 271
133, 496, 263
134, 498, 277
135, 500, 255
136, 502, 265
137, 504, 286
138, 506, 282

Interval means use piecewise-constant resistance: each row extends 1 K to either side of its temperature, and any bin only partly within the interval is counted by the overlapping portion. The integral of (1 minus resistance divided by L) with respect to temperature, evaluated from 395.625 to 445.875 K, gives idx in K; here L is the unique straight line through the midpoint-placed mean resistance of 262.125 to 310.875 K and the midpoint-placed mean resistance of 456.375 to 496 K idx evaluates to 5.2 K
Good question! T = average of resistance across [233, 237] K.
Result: 244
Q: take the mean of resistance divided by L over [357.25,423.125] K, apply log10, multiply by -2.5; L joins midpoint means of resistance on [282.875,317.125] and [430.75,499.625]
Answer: 0.09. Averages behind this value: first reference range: 246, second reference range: 256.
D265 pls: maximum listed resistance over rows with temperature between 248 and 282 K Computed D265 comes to 265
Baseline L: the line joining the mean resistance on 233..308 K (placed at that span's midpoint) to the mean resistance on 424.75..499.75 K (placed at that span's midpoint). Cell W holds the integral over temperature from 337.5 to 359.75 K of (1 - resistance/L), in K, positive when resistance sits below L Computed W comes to 1.6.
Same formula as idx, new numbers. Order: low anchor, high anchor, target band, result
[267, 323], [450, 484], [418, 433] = 0.9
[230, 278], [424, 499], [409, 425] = 1.7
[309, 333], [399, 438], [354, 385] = -1.6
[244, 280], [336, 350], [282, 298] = -0.4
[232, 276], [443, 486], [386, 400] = 0.9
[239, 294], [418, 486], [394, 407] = 1.8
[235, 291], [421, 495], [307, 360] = 3.2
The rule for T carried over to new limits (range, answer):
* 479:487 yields 271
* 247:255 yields 244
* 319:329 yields 228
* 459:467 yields 257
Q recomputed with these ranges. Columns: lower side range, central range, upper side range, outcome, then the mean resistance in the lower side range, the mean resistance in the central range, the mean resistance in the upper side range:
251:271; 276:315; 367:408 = -0.04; 242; 247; 233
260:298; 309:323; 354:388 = 0.05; 245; 233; 241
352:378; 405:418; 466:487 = 0.18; 240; 211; 263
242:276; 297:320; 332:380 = -0.01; 243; 243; 237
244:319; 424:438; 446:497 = 0.04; 244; 245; 257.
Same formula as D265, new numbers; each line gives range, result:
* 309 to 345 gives 255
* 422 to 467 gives 264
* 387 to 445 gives 257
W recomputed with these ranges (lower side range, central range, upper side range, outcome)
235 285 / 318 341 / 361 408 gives 0.73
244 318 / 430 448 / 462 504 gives 0.85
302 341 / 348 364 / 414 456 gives 0.38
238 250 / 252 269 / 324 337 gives 0.07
